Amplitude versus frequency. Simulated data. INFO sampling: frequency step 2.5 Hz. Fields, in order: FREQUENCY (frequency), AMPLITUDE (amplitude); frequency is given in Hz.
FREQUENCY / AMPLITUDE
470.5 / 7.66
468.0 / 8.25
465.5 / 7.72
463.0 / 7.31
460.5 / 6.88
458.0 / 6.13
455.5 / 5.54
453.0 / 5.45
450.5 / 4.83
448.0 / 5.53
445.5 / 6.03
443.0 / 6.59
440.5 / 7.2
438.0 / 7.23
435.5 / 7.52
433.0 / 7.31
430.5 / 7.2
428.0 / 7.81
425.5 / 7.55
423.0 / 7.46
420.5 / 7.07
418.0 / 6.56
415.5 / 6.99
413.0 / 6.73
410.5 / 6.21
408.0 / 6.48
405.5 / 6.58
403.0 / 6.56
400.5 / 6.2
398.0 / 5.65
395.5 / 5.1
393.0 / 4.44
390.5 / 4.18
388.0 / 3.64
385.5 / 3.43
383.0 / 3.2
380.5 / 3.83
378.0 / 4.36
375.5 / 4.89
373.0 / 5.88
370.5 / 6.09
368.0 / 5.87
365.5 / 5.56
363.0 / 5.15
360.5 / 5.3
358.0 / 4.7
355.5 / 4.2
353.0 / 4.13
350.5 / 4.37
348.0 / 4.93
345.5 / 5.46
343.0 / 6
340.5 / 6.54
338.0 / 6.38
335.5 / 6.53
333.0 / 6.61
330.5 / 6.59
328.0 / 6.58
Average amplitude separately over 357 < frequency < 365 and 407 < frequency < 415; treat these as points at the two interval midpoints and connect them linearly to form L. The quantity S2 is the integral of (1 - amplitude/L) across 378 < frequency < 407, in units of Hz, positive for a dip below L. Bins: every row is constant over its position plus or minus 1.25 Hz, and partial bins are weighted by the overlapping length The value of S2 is 6.0 Hz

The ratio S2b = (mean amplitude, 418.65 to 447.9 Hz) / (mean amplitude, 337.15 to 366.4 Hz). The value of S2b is 1.36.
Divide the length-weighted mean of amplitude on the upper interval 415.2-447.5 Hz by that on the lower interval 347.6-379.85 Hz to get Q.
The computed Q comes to 1.41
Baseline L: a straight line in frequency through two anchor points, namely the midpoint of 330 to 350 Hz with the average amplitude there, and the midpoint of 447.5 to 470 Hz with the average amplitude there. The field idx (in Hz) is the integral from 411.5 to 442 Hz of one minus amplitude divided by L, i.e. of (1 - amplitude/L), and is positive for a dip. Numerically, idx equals -4.1 Hz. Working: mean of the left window 6.05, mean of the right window 6.48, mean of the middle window 7.21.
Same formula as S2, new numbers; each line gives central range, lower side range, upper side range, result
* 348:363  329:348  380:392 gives 1.9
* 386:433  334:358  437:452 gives -2.4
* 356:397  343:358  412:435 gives 6.1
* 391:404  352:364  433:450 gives 0.3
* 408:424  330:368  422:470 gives -1.0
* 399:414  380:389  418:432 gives -2.4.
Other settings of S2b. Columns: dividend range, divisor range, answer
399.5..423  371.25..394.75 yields 1.56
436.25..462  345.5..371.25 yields 1.23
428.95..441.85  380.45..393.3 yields 1.95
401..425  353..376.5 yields 1.29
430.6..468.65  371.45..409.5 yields 1.33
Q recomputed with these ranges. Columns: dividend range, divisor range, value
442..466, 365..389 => 1.32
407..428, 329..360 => 1.25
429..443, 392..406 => 1.26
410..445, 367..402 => 1.49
